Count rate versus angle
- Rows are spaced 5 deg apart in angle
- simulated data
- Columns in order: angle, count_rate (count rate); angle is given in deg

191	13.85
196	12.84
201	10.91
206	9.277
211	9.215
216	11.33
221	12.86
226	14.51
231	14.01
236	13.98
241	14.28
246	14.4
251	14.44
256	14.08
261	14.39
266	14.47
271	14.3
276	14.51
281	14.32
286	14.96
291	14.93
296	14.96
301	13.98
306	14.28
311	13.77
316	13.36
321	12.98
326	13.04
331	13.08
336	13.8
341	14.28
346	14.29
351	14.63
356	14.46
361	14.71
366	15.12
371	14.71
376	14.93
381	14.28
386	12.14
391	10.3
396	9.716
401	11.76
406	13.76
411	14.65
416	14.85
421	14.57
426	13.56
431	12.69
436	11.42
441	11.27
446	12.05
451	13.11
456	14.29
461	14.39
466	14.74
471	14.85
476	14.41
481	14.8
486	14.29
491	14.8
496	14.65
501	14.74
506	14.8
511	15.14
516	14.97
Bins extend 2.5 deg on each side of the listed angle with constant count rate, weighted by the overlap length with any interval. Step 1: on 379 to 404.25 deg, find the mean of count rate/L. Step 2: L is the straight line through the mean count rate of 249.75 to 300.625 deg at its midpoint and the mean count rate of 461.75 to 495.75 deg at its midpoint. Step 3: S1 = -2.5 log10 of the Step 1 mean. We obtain 0.24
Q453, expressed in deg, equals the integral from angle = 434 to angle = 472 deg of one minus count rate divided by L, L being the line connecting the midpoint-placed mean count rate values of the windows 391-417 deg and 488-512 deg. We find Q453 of 1.4 deg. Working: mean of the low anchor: 12.6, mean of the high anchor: 14.8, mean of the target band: 13.2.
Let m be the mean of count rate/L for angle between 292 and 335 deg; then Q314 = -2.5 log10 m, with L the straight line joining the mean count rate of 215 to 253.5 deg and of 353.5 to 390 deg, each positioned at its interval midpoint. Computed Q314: 0.02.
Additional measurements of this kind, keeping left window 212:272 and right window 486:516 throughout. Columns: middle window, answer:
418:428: 0.03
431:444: 0.24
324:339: 0.06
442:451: 0.19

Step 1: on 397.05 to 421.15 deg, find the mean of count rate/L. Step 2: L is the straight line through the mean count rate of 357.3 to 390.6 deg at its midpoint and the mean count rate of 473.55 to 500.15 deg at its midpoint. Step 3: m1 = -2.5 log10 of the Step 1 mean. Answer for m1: 0.050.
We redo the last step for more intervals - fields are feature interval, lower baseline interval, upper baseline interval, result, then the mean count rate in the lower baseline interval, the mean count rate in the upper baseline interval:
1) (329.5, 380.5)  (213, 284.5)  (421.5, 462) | -0.08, 14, 12.9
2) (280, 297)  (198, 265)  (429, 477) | -0.14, 12.9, 13.3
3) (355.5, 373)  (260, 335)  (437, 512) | -0.05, 14.1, 14.1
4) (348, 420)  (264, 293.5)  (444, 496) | 0.06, 14.6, 14.2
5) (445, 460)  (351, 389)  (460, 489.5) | 0.09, 14.3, 14.6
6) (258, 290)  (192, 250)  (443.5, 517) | -0.12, 12.6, 14.4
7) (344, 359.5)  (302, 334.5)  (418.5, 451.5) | -0.10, 13.5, 12.6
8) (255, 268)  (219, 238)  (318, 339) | -0.05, 13.9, 13.3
